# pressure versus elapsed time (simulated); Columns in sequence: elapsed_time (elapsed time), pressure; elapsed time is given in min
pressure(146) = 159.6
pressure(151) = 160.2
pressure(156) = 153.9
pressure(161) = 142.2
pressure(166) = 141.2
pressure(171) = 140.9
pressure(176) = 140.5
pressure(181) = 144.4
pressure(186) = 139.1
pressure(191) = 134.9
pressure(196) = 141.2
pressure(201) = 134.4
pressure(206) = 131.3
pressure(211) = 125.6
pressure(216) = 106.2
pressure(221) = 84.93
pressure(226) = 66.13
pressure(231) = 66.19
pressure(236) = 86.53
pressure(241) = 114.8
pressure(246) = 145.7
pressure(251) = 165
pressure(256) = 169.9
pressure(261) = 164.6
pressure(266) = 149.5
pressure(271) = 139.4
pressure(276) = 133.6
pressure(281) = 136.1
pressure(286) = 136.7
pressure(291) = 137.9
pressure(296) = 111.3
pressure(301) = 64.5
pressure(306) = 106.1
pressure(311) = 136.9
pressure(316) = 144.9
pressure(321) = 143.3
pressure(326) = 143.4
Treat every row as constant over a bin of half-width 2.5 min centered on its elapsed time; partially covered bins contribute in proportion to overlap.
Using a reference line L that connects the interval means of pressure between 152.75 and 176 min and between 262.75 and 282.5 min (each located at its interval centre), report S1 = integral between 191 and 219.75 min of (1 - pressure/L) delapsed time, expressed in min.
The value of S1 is 3.4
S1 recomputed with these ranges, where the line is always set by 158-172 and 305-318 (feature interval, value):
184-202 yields 0.30 min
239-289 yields -4.06 min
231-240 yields 3.37 min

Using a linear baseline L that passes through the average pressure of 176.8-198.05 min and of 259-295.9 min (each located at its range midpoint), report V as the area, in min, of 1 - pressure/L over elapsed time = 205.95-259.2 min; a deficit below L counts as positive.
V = 9.67 min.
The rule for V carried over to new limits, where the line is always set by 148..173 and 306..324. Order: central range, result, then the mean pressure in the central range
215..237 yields 9.7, 80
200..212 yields 1.2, 131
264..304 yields 3.9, 126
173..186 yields 0.4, 142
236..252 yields 1.2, 131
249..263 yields -2.5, 167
